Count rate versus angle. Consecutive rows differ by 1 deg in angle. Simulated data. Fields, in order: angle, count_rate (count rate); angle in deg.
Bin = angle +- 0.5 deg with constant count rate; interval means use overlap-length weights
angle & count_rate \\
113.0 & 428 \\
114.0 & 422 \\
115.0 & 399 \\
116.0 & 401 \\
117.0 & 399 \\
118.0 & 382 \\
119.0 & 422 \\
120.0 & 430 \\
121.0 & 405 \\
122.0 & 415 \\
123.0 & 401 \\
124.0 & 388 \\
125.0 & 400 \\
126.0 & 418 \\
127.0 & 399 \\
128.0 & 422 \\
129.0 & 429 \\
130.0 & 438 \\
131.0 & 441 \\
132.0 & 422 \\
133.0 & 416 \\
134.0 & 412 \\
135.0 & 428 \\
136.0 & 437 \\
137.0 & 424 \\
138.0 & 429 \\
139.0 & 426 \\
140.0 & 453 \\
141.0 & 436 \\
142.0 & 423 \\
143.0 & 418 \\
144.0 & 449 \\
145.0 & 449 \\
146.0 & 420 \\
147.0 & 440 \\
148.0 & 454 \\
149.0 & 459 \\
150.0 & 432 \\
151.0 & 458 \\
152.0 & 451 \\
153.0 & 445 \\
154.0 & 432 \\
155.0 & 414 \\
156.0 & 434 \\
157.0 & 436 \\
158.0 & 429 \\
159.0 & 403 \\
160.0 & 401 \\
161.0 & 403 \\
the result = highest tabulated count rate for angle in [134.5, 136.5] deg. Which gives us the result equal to 437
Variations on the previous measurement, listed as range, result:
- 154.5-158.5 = 436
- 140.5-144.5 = 449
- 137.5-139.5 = 429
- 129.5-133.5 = 441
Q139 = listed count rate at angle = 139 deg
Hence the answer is 426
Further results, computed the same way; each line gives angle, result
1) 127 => 399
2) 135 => 428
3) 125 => 400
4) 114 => 422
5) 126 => 418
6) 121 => 405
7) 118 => 382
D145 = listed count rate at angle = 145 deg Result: 449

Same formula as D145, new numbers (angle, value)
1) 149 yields 459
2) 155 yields 414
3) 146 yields 420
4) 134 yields 412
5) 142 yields 423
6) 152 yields 451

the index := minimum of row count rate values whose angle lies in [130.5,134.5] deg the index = 412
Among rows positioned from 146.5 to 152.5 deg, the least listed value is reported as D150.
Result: 432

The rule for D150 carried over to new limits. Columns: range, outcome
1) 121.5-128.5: 388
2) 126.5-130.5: 399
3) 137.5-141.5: 426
